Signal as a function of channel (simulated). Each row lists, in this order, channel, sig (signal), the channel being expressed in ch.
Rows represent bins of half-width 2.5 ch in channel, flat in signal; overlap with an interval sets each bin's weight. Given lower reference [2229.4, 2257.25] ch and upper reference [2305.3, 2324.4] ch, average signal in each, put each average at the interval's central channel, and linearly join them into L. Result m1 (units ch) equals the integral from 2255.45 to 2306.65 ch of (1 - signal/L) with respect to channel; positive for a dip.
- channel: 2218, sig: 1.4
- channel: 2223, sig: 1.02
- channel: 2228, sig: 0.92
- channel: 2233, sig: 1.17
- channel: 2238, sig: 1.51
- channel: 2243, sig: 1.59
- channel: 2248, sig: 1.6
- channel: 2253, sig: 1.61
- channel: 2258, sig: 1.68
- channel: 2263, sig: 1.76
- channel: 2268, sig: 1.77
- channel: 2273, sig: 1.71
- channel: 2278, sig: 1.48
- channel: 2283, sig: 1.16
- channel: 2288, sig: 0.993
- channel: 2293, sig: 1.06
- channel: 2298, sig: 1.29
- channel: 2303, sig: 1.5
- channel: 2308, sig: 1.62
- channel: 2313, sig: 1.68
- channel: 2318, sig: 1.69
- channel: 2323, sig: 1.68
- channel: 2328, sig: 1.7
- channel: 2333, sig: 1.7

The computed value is 4.2 ch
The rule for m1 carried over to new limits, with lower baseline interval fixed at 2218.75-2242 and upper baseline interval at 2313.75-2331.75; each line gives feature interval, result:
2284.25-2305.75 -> 4.6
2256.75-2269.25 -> -3.3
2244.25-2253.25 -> -2.1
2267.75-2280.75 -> -1.8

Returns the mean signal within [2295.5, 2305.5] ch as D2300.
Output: 1.4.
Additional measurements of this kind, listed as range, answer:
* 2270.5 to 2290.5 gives 1.34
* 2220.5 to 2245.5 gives 1.24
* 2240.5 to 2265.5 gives 1.65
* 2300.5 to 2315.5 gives 1.6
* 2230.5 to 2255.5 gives 1.5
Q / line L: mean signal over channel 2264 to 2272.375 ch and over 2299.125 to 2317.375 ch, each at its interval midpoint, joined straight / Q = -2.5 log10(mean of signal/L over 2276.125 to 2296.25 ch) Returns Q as 0.40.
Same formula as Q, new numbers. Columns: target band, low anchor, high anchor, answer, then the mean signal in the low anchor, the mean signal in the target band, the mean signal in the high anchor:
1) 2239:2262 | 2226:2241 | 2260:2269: -0.08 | 1.22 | 1.62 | 1.76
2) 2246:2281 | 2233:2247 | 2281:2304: -0.22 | 1.49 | 1.65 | 1.18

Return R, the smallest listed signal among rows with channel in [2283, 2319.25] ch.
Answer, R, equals 0.993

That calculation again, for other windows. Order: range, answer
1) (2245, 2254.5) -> 1.6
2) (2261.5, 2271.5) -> 1.76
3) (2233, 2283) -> 1.16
